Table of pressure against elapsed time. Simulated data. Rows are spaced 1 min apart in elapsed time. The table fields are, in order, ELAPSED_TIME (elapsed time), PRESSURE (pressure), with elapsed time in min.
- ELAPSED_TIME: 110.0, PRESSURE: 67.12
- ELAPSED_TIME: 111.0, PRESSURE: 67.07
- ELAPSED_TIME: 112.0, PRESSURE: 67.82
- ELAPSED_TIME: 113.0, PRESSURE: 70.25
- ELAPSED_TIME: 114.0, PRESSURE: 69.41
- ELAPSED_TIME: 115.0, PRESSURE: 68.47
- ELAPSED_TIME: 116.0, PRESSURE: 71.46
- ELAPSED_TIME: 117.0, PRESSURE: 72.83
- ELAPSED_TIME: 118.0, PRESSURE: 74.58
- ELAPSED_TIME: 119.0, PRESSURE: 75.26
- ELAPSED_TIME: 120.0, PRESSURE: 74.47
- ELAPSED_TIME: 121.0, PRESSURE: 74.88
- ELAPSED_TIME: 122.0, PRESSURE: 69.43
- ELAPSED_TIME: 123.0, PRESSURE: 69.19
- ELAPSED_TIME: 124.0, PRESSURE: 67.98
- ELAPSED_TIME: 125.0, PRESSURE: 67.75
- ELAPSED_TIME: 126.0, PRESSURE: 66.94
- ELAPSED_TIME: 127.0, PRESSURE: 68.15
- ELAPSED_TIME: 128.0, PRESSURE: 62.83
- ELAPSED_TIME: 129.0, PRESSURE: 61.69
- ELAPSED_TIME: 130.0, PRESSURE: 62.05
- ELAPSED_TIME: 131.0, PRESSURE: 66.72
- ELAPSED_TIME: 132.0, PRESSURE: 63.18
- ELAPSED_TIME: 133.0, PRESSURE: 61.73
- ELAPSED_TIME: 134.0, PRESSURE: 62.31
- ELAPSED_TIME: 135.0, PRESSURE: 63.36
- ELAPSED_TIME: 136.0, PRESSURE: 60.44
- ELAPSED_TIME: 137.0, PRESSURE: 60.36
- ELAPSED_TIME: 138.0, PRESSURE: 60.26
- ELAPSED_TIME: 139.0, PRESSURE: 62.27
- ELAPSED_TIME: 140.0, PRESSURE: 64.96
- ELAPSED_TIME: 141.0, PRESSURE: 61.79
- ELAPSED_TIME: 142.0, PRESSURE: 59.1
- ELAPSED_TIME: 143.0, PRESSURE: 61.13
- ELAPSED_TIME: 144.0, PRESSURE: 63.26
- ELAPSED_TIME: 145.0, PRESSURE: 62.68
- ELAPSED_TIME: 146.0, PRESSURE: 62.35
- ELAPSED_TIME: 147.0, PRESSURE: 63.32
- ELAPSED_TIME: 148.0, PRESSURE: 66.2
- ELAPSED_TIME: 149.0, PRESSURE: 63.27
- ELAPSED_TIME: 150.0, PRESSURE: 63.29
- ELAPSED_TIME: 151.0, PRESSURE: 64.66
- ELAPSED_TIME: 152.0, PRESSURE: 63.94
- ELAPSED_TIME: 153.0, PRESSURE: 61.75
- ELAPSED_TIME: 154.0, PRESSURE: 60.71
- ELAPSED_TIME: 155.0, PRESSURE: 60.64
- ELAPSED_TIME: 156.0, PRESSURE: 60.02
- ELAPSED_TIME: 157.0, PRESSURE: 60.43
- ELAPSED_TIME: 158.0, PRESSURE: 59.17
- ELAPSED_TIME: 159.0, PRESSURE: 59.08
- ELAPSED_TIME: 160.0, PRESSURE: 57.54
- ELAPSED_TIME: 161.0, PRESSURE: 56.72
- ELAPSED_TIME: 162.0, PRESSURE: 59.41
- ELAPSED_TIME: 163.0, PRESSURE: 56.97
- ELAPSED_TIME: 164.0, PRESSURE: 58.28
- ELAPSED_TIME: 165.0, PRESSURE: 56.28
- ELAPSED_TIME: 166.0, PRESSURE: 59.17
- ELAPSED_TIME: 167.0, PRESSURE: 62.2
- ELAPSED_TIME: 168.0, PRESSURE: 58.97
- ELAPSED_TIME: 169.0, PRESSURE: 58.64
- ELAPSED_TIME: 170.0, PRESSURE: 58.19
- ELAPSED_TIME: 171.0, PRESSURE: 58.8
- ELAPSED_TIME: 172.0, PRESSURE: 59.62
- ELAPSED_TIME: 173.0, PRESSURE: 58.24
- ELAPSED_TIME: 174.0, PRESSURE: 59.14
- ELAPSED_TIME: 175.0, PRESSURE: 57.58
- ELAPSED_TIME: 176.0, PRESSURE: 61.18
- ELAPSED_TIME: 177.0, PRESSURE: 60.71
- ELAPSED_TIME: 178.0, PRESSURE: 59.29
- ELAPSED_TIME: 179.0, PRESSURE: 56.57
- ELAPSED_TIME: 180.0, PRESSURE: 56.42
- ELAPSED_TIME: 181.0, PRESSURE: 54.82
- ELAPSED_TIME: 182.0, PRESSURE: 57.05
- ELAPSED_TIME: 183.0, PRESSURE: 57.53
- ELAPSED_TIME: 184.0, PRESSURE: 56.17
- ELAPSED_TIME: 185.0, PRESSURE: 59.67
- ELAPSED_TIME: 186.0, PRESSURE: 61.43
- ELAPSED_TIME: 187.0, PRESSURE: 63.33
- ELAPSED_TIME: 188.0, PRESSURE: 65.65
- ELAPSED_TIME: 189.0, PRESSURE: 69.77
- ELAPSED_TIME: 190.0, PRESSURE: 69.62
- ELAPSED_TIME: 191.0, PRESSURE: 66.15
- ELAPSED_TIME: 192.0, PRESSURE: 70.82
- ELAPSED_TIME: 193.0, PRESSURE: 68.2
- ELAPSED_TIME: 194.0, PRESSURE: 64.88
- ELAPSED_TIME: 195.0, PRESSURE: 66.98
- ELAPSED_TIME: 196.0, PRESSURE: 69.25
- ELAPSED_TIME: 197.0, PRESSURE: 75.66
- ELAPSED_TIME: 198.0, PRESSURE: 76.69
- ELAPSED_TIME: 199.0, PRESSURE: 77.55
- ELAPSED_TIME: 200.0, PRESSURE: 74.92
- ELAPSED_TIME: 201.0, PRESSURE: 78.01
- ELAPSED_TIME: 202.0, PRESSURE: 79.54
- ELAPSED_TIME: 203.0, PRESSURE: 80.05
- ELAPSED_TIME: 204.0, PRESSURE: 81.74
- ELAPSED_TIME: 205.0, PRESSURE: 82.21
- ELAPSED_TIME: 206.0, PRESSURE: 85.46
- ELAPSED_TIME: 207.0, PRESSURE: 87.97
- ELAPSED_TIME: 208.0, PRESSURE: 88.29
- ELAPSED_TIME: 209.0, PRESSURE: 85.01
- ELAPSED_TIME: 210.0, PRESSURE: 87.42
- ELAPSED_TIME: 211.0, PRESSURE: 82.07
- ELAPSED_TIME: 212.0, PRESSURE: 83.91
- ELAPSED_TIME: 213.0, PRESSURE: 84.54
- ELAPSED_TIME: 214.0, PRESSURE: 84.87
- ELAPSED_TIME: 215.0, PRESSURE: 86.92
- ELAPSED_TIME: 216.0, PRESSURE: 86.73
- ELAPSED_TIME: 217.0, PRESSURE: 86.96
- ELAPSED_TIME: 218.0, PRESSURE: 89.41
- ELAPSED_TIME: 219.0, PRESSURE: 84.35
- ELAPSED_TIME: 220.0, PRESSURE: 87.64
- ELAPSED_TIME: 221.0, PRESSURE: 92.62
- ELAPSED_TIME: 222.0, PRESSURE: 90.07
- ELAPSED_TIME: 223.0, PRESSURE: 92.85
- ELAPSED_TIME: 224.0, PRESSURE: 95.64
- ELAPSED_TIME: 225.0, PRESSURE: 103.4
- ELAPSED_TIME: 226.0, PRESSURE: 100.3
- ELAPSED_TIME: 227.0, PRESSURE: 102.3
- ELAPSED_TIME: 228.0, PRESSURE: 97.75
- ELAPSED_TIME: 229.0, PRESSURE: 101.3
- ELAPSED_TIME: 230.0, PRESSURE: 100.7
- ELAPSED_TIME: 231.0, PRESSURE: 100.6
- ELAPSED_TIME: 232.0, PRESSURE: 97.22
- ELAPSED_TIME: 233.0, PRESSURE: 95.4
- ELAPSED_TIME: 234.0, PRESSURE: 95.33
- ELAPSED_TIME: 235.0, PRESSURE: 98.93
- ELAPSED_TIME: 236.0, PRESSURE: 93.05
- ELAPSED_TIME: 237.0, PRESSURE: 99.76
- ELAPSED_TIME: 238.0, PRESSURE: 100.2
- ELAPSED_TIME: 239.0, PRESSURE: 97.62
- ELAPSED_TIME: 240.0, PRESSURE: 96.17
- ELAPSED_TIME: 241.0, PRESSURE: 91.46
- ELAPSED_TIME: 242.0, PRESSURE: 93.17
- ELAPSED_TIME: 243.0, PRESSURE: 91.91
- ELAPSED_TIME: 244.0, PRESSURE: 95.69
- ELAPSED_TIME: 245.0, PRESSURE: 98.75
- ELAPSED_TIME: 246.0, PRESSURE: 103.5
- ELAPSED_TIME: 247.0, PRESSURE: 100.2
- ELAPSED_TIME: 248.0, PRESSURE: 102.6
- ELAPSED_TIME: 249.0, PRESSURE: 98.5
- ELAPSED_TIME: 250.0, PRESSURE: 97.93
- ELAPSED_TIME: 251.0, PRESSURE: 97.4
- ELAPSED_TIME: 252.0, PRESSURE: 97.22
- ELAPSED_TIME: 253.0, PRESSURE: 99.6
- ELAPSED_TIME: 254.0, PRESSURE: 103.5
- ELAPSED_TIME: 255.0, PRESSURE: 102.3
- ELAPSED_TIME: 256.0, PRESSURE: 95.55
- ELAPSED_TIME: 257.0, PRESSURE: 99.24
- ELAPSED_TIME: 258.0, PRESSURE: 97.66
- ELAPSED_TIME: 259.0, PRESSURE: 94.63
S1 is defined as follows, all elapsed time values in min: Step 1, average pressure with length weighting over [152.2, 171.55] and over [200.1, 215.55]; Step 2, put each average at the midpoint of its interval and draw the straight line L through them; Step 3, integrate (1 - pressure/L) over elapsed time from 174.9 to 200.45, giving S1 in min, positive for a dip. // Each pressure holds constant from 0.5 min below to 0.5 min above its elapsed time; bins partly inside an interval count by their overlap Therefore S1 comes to 3.0 min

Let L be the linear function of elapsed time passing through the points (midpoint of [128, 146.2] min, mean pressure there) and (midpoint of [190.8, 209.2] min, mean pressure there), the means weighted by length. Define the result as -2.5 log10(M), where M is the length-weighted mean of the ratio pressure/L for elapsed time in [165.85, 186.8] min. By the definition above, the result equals 0.211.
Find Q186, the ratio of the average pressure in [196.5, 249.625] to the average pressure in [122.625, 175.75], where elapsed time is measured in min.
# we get 1.48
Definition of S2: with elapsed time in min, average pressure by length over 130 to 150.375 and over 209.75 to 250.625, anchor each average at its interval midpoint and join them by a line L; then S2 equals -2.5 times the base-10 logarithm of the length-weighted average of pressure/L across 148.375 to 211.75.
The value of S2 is 0.17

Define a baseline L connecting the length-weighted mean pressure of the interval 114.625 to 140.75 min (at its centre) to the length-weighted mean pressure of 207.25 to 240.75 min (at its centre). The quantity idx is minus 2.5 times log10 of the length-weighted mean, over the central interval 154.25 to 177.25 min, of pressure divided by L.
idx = 0.29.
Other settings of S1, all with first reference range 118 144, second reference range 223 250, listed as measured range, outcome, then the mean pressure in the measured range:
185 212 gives 3.5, 75.2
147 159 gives 1.7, 62.1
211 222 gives 0.6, 86.7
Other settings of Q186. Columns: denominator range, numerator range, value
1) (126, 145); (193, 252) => 1.43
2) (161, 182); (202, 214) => 1.44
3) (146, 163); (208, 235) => 1.51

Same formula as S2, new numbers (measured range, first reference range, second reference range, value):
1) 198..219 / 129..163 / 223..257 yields 0.03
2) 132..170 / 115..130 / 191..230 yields 0.21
